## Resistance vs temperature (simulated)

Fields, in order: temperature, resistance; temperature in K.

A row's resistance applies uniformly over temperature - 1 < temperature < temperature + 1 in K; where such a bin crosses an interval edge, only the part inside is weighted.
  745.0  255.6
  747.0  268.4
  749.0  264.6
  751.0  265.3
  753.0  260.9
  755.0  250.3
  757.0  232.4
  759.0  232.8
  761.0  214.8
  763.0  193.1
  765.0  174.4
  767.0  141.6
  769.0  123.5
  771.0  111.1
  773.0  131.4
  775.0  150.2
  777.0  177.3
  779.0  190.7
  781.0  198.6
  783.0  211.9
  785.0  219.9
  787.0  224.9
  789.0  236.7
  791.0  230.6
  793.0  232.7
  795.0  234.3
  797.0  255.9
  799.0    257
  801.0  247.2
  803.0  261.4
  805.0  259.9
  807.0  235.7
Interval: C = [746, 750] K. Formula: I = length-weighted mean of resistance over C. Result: 266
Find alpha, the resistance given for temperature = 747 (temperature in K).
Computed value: 268.4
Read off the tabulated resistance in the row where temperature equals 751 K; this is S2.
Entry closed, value 265.3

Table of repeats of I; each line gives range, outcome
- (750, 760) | 248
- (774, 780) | 173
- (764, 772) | 138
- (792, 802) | 245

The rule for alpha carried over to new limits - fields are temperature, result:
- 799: 257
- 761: 214.8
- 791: 230.6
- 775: 150.2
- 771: 111.1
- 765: 174.4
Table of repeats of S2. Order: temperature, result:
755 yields 250.3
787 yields 224.9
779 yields 190.7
